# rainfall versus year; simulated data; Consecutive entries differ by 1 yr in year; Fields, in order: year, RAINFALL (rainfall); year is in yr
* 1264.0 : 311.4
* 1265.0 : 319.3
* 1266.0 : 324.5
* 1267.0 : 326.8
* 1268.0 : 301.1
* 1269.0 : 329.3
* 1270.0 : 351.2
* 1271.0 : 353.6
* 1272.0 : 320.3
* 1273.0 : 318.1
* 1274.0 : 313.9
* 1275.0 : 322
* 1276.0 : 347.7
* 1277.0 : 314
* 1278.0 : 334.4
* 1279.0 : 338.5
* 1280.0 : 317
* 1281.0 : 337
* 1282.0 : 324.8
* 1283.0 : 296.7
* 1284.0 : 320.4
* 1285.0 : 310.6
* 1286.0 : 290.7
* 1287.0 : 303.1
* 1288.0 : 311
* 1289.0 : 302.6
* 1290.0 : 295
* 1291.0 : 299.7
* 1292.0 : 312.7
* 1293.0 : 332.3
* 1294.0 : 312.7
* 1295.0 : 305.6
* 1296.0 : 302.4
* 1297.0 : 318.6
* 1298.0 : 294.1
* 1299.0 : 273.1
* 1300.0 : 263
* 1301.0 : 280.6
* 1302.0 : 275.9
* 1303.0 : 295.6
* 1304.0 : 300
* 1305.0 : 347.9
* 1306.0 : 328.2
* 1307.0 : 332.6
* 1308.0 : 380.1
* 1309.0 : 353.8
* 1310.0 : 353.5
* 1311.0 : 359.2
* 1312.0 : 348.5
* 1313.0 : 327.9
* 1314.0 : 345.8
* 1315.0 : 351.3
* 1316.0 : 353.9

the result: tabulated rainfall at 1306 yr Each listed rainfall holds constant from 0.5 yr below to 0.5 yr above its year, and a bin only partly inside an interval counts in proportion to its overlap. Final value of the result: 328.2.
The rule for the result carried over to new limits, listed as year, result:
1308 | 380.1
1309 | 353.8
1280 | 317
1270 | 351.2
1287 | 303.1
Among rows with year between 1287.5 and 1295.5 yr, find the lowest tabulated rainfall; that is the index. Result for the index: 295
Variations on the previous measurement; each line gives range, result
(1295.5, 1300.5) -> 263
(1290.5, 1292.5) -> 299.7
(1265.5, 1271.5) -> 301.1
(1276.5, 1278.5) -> 314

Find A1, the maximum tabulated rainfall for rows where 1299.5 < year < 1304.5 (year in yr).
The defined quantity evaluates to 300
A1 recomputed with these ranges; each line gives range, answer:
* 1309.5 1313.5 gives 359.2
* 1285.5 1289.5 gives 311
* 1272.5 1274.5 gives 318.1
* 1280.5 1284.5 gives 337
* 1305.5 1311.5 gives 380.1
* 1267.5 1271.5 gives 353.6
